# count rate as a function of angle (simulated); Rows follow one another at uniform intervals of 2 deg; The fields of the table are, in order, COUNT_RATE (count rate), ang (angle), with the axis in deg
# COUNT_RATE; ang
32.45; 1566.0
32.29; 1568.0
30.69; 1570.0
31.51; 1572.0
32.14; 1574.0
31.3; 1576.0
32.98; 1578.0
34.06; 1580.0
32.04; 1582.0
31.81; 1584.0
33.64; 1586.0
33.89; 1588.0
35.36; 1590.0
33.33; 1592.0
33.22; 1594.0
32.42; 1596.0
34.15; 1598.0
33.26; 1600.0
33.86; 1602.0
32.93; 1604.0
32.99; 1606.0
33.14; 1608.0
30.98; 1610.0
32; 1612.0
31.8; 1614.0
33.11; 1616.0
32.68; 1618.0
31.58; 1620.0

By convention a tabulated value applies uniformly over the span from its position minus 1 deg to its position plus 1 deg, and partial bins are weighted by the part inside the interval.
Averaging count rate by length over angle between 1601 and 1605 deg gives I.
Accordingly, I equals 33.4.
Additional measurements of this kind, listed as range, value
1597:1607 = 33.4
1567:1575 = 31.7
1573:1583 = 32.5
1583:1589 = 33.1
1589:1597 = 33.6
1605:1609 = 33.1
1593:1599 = 33.3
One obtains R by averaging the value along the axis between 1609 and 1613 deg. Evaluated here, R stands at 31.5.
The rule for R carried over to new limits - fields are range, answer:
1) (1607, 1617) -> 32.2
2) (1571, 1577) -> 31.7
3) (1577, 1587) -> 32.9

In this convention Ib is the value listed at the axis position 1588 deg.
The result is 33.89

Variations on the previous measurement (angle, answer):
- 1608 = 33.14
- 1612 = 32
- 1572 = 31.51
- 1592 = 33.33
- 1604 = 32.93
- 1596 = 32.42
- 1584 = 31.81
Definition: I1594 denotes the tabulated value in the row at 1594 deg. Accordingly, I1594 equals 33.22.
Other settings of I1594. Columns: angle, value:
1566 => 32.45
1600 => 33.26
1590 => 35.36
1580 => 34.06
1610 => 30.98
